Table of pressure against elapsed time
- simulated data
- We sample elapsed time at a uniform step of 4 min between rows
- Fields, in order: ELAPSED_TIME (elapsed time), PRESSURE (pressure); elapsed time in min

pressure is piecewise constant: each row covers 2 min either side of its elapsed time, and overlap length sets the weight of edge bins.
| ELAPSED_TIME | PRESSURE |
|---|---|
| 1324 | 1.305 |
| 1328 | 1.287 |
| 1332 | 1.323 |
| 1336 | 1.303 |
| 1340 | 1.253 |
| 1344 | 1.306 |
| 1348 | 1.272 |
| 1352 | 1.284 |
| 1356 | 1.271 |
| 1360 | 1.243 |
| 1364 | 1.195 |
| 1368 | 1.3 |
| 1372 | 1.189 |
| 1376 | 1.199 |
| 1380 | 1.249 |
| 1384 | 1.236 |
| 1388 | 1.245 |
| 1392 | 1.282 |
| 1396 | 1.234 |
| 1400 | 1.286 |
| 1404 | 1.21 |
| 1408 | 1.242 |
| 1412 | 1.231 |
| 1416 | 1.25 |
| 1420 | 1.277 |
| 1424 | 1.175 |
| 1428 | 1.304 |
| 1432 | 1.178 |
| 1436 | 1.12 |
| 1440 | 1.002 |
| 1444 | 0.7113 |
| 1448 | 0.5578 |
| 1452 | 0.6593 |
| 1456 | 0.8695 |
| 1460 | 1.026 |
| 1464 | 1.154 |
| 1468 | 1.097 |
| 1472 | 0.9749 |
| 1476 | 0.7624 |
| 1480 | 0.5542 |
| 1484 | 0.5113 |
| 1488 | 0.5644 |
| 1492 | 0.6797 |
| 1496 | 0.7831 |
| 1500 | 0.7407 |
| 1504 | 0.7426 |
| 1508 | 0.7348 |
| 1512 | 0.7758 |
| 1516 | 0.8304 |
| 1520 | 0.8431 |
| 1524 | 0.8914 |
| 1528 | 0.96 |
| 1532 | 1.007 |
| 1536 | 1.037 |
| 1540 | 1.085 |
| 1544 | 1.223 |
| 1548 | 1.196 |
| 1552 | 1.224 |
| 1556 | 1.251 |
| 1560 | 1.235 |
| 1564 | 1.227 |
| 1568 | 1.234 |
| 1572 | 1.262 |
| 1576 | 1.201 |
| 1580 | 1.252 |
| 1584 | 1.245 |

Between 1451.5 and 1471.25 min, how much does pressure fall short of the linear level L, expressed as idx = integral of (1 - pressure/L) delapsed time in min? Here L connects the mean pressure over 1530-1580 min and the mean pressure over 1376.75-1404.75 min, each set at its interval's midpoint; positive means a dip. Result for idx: 3.81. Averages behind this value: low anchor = 1.25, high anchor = 1.18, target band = 0.985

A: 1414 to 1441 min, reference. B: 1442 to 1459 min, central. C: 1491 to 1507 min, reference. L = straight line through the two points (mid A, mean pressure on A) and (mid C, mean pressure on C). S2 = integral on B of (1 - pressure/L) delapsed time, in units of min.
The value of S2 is 5.27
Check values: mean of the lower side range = 1.19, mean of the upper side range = 0.74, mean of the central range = 0.719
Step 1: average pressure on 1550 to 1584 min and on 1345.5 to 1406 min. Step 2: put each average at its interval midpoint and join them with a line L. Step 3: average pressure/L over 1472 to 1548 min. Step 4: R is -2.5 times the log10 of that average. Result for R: 0.43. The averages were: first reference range 1.25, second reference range 1.24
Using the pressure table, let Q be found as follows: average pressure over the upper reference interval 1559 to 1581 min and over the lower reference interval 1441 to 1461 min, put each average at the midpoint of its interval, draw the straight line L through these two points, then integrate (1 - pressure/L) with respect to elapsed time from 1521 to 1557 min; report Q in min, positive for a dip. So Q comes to 0.94 min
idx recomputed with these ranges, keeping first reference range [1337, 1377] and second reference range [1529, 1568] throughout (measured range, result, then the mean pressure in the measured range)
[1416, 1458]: 7.6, 0.998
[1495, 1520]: 8.7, 0.773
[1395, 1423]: -0.4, 1.25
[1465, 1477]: 2.2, 0.977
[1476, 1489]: 6.7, 0.575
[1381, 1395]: -0.2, 1.25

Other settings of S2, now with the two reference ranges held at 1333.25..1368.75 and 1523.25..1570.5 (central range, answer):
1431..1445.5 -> 2.52 min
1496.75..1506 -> 3.34 min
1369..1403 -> 0.14 min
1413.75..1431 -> -0.35 min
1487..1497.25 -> 4.33 min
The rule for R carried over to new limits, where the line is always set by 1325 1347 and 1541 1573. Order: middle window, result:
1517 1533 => 0.33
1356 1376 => 0.05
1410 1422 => 0.01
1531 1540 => 0.19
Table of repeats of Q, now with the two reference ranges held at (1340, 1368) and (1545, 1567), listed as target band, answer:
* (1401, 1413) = 0.2 min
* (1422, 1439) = 0.9 min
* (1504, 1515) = 4.2 min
